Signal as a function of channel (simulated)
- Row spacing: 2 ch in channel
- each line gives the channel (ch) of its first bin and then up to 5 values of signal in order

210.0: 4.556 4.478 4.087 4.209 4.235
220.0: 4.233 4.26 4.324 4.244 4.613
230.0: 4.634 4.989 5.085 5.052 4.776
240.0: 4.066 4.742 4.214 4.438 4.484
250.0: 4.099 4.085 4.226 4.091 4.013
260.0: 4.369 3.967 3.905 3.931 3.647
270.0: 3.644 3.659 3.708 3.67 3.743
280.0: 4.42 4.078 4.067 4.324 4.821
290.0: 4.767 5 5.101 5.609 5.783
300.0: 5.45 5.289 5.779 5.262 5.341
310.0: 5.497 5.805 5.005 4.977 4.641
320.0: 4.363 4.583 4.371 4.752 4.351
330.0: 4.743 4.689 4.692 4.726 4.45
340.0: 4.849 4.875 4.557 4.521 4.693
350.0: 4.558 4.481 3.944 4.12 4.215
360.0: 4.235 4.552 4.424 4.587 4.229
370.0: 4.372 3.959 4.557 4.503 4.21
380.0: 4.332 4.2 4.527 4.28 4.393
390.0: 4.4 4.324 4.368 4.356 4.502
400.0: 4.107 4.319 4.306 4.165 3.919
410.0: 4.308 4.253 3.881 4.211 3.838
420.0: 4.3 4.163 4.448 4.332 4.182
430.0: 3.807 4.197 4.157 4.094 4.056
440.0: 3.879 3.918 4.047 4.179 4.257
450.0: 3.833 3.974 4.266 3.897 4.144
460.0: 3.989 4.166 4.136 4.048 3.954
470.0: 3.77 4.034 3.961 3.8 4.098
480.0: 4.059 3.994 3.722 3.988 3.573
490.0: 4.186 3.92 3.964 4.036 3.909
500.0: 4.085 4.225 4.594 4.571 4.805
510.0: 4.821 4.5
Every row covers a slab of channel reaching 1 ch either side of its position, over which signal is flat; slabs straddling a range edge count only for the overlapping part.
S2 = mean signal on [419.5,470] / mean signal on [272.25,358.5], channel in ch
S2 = 0.9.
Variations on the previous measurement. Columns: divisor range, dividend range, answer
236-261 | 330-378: 1.03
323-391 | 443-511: 0.92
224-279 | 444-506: 0.95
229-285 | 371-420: 1.01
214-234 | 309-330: 1.09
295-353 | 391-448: 0.85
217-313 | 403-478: 0.90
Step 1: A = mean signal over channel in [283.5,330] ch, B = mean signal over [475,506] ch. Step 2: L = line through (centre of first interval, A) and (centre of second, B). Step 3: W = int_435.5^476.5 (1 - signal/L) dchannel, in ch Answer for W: 1.85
